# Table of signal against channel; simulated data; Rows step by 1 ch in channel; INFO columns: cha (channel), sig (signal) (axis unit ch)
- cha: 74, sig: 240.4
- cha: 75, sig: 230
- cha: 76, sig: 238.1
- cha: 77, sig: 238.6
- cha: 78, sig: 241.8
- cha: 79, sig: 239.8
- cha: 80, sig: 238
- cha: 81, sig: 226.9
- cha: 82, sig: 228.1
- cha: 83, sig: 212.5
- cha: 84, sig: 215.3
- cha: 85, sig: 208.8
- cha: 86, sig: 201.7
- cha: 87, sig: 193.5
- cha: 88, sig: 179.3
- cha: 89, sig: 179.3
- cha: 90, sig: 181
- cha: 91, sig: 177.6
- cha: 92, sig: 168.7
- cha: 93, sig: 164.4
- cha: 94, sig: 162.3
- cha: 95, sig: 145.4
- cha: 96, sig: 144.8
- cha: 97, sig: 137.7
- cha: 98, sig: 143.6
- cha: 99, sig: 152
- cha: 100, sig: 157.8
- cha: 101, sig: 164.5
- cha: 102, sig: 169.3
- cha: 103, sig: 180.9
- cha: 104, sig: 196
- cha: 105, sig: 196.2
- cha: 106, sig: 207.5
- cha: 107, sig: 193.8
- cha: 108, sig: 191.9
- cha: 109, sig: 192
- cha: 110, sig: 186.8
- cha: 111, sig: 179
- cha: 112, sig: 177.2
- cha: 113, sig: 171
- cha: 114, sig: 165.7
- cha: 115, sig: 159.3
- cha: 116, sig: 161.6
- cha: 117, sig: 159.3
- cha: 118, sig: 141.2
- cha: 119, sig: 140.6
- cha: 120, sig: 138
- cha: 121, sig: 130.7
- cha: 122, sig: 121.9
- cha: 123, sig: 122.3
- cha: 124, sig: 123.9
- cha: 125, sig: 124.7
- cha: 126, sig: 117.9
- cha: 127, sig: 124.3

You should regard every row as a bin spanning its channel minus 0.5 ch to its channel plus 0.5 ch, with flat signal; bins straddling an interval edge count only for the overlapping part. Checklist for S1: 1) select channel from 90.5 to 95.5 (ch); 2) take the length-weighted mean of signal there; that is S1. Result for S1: 164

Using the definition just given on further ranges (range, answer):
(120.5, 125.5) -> 125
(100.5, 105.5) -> 181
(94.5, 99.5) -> 145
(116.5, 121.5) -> 142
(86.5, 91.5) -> 182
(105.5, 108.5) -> 198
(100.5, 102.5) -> 167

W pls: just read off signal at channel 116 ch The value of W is 161.6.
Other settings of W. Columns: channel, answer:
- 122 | 121.9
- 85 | 208.8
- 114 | 165.7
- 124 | 123.9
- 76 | 238.1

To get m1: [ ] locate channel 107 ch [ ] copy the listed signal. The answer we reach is 193.8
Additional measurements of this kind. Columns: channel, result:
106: 207.5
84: 215.3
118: 141.2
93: 164.4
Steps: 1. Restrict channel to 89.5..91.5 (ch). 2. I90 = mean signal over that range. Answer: 179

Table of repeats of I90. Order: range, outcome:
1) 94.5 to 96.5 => 145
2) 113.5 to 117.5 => 161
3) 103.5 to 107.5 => 198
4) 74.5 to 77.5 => 236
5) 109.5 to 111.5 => 183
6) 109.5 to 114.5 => 176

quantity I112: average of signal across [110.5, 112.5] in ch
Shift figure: 178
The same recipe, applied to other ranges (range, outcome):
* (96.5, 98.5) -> 141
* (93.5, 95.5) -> 154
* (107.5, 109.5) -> 192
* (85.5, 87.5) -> 198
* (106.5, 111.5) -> 189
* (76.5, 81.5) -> 237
